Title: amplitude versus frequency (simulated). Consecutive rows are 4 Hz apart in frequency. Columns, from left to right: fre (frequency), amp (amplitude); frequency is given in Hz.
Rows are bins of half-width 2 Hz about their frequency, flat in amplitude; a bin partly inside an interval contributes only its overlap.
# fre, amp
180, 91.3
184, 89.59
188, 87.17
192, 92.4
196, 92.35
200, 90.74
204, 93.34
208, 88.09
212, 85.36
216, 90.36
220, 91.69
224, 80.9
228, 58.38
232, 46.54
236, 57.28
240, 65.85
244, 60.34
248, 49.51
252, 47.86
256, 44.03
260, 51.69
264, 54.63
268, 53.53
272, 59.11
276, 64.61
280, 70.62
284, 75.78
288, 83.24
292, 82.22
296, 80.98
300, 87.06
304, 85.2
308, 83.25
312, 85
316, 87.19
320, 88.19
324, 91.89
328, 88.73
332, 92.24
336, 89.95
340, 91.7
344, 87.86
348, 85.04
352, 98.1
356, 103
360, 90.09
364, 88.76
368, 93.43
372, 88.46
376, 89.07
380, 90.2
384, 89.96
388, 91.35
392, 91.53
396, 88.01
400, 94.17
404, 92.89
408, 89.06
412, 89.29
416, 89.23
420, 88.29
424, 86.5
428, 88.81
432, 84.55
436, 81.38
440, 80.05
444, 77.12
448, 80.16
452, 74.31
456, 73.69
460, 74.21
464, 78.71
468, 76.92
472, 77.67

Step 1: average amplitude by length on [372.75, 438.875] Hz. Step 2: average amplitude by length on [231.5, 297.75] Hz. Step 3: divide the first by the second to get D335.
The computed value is 1.4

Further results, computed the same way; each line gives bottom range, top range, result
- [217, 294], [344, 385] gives 1.44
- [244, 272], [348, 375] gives 1.80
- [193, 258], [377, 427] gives 1.25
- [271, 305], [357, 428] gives 1.17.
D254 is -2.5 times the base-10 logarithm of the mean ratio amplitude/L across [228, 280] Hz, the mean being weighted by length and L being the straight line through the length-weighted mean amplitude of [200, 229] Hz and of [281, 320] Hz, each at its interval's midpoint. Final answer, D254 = 0.46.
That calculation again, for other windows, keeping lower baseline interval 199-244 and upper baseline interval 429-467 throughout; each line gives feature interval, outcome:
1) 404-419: -0.15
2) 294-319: -0.11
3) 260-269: 0.39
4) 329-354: -0.17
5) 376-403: -0.17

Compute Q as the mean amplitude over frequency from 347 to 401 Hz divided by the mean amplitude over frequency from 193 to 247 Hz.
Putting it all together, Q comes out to 1.19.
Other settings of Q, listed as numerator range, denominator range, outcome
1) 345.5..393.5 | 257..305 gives 1.31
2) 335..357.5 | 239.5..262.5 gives 1.76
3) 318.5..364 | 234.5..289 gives 1.54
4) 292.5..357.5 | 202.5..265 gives 1.33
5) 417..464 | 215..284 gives 1.31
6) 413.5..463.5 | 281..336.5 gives 0.95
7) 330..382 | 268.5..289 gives 1.33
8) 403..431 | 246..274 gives 1.73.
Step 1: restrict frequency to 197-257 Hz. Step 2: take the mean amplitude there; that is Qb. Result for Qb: 70.8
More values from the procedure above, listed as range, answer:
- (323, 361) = 91.9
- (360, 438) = 89.2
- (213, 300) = 65.9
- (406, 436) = 87.5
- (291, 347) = 87.3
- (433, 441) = 81.3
